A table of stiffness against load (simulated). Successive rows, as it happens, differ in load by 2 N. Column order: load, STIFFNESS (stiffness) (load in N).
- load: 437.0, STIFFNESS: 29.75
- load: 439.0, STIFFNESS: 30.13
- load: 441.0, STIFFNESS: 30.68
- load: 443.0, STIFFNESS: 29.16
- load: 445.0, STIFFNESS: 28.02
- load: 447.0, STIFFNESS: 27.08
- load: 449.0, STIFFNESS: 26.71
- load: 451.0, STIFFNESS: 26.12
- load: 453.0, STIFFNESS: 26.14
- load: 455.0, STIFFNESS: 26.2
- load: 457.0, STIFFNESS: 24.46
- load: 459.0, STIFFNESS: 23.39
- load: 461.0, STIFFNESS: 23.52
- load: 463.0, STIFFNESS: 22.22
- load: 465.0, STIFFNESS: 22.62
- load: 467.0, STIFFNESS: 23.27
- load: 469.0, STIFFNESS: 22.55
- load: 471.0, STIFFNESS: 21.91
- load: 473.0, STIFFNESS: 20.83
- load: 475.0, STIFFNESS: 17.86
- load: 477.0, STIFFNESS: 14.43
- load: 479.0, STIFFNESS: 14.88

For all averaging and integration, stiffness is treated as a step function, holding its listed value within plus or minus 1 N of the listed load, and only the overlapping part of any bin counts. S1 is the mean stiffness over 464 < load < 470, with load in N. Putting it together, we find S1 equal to 22.8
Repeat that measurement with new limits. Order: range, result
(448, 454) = 26.3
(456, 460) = 23.9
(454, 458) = 25.3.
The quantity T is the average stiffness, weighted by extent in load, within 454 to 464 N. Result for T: 24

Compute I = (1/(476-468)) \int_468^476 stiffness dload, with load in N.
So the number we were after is 20.8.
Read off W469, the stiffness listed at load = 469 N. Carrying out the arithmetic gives 22.55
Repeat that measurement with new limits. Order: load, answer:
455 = 26.2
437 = 29.75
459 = 23.39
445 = 28.02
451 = 26.12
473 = 20.83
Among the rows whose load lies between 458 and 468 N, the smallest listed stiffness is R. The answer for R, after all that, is 22.22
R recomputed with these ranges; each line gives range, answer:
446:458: 24.46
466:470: 22.55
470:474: 20.83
